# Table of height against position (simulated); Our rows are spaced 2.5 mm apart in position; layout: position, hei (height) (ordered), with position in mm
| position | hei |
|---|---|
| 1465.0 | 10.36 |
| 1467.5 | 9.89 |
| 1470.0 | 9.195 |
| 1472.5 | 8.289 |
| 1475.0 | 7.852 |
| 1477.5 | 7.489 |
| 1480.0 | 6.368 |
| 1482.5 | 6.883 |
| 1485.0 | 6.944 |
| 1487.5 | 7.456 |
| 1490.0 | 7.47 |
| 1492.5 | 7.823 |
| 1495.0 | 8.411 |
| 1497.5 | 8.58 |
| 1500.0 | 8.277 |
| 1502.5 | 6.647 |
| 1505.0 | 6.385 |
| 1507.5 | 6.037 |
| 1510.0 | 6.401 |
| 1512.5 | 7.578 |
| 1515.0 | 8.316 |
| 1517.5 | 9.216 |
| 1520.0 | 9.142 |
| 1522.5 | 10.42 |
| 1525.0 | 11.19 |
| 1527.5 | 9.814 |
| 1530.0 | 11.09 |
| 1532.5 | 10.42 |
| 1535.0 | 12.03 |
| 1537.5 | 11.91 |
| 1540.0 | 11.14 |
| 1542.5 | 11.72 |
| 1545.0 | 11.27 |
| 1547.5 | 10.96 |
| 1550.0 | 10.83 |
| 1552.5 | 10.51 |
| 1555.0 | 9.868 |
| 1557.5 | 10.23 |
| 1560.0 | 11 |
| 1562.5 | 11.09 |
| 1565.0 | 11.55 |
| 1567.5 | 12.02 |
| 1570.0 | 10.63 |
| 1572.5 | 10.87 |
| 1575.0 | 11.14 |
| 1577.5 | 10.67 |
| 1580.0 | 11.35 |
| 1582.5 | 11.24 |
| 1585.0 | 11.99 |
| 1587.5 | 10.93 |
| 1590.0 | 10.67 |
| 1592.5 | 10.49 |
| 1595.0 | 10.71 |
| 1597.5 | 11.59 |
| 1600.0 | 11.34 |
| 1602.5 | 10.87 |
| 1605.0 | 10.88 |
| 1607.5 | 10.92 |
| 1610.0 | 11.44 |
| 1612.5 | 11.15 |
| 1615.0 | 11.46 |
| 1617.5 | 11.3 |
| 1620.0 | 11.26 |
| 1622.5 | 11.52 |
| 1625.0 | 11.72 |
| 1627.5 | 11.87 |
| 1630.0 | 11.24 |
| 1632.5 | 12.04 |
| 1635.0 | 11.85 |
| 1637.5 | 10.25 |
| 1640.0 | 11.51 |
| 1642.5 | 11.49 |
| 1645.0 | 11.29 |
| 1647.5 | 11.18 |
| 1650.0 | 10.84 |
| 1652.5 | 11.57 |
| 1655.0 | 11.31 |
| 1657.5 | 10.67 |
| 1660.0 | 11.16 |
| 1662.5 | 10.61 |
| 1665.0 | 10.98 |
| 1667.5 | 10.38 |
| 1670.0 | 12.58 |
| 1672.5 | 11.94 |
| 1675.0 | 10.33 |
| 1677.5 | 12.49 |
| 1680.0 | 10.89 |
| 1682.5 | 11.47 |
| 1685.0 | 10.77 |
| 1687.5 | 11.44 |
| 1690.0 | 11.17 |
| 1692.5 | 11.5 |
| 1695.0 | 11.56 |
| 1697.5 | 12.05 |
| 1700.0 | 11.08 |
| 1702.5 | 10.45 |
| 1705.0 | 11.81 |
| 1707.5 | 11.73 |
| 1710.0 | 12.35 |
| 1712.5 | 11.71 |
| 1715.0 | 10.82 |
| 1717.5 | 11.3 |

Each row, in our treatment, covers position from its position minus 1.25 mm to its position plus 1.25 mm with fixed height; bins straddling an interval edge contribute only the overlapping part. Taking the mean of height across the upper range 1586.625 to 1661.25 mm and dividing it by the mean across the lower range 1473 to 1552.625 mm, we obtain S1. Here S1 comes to 1.26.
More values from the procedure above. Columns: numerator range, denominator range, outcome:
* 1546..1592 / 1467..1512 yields 1.45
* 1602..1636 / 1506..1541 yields 1.19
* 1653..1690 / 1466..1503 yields 1.42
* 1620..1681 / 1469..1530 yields 1.40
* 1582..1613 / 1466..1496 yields 1.41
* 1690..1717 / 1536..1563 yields 1.05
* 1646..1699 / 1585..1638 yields 1.00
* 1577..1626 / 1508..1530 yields 1.24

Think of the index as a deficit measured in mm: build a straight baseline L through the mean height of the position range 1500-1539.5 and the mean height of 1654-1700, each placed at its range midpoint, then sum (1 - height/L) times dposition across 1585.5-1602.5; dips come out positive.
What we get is -1.4 mm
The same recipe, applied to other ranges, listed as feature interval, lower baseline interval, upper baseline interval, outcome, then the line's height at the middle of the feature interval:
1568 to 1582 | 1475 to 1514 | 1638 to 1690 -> -2.8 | 9.15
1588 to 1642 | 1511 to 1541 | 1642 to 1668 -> -2.4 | 10.8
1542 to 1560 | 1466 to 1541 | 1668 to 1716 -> -2.7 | 9.34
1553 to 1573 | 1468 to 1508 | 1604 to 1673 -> -3.1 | 9.43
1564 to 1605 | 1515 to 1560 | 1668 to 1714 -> -0.8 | 10.9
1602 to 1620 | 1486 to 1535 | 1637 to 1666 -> -1.4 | 10.4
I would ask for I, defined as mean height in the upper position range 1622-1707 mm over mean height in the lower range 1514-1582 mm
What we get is 1.1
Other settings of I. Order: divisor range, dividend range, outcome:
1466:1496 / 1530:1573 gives 1.41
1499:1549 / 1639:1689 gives 1.18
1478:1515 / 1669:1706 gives 1.57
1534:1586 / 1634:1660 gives 1.00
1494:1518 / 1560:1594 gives 1.48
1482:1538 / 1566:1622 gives 1.29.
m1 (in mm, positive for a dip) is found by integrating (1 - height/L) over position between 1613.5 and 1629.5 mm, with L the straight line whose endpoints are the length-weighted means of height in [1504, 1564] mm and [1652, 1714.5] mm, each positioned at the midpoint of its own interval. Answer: -1.1 mm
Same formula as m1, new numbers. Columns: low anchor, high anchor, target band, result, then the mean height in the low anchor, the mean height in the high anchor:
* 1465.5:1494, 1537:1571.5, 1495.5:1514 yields 3.54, 7.86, 11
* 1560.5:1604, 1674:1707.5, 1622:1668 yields -0.01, 11.1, 11.3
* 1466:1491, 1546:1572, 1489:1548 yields 0.95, 7.81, 10.9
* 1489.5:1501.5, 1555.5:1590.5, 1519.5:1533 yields -1.61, 8.12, 11.1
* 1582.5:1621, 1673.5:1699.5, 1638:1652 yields 0.03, 11.1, 11.4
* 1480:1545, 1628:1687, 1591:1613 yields -1.48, 8.85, 11.3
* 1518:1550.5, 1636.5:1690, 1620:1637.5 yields -0.72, 10.9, 11.2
